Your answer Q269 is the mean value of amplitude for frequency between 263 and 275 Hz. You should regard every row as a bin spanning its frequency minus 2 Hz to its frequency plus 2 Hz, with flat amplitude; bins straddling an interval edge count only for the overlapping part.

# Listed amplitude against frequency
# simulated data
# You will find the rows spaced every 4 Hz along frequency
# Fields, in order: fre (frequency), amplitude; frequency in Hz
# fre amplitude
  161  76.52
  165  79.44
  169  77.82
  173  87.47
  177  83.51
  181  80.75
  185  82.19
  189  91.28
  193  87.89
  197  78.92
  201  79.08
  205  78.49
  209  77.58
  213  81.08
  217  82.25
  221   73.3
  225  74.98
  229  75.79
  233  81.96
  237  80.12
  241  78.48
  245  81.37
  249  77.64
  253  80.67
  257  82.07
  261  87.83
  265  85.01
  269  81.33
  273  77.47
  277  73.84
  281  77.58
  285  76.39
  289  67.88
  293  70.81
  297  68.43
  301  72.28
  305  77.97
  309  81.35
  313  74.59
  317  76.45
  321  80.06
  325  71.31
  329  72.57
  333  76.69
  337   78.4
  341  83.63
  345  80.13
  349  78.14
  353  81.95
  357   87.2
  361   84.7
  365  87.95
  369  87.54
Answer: 81.3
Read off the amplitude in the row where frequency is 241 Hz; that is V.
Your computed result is 78.48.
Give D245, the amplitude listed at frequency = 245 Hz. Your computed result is 81.37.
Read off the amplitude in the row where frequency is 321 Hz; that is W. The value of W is 80.06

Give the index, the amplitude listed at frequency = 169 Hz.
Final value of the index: 77.82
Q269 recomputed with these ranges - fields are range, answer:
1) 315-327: 75.9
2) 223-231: 75.4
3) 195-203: 79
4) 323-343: 76.5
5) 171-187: 83.5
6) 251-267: 83.9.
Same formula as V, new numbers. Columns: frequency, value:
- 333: 76.69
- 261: 87.83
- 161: 76.52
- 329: 72.57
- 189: 91.28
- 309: 81.35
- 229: 75.79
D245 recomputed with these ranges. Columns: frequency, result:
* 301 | 72.28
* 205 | 78.49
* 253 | 80.67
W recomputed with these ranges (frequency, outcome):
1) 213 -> 81.08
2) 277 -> 73.84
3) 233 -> 81.96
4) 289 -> 67.88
